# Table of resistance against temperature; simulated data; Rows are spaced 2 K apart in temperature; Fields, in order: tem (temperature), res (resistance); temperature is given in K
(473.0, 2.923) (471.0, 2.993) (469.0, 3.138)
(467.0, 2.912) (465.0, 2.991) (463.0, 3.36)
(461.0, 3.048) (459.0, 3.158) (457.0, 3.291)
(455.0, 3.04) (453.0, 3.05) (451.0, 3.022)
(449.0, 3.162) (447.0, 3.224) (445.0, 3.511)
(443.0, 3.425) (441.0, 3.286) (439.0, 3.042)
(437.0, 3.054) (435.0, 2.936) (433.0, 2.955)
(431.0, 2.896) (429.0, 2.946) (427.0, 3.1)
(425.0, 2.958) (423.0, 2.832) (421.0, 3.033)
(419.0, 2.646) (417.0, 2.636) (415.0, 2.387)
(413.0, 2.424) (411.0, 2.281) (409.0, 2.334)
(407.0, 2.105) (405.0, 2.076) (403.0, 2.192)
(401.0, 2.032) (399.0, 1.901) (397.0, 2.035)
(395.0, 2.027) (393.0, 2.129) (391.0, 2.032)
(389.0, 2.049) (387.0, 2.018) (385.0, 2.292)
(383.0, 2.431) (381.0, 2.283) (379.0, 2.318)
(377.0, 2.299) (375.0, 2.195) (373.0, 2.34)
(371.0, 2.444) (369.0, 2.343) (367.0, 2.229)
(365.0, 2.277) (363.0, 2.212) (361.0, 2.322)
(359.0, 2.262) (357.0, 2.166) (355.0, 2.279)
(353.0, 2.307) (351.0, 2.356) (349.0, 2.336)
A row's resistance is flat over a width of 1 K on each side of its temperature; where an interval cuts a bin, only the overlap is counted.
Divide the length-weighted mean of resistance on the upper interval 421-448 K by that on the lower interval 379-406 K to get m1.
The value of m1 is 1.5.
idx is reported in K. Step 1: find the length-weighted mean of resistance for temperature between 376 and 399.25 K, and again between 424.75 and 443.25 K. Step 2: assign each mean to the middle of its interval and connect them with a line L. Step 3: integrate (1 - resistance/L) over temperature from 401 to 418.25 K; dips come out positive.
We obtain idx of 1.9 K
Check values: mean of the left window 2.16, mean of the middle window 2.29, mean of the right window 3.05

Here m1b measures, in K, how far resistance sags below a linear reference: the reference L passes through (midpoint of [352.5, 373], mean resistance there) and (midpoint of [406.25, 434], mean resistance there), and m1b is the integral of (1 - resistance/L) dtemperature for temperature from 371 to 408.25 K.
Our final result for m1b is 4.61 K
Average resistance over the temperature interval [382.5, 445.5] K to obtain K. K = 2.56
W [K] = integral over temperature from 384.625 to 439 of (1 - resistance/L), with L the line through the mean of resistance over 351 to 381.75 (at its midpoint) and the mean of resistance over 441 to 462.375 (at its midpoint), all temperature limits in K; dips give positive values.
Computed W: 6.25 K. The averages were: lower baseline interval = 2.29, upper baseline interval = 3.2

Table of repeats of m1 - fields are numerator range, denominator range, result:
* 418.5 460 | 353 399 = 1.39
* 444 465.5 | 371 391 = 1.41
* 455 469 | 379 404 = 1.47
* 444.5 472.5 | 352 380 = 1.37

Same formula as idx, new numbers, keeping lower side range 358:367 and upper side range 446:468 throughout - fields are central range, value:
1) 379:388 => 0.7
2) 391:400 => 1.9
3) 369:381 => 0.3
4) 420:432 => -0.5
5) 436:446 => -1.0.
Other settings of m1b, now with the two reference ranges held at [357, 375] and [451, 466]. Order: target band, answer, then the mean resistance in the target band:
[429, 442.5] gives -0.5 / 3.04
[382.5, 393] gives 1.4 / 2.15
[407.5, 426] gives 1.0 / 2.6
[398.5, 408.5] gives 2.1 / 2.08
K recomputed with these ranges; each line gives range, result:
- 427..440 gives 2.98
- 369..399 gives 2.2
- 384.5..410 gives 2.09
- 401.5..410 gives 2.17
